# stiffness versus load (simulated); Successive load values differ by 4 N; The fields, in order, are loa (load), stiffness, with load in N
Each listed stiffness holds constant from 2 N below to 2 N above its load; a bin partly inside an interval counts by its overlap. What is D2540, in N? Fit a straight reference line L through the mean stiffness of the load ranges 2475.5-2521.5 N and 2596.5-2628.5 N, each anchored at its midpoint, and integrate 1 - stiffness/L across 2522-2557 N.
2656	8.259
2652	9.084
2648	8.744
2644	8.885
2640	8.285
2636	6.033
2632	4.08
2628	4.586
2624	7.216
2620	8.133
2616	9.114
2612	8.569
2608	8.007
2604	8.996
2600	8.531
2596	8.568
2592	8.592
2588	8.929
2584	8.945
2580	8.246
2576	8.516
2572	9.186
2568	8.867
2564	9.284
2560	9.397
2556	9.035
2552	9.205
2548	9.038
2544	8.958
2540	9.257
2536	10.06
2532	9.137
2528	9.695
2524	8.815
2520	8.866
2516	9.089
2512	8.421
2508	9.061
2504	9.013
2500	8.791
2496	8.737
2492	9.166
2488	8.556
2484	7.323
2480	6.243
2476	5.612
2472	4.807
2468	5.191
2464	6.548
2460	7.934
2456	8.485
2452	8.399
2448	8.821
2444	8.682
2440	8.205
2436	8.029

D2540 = -4.3 N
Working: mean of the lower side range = 8.32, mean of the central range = 9.25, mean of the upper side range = 8.08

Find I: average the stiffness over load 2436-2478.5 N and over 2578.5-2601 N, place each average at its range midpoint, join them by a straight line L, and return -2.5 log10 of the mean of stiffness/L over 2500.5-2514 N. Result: -0.13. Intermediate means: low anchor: 7.29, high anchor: 8.65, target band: 8.83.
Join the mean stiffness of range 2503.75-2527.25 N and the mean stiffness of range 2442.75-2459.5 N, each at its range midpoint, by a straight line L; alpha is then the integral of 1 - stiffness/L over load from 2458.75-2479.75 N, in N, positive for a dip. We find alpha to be 6.5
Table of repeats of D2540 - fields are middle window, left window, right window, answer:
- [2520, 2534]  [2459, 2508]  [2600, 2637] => -3.4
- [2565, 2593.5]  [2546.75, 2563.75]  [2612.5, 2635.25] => -1.6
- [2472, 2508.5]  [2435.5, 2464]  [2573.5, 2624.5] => 2.2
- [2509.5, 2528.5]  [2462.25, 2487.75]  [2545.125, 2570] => -2.9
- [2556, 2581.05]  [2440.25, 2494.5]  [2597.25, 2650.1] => -4.6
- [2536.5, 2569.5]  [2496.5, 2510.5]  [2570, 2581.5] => -1.6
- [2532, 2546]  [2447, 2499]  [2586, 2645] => -3.4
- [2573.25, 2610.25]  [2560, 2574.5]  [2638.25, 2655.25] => 1.6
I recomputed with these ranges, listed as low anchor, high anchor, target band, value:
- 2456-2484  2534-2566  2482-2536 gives -0.15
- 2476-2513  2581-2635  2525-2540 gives -0.18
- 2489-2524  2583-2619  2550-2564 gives -0.05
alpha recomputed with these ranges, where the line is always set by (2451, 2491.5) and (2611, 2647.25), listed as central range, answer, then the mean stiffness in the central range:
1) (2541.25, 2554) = -3.6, 9.08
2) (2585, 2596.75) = -2.6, 8.73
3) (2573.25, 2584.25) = -2.2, 8.55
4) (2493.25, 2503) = -2.5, 8.82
